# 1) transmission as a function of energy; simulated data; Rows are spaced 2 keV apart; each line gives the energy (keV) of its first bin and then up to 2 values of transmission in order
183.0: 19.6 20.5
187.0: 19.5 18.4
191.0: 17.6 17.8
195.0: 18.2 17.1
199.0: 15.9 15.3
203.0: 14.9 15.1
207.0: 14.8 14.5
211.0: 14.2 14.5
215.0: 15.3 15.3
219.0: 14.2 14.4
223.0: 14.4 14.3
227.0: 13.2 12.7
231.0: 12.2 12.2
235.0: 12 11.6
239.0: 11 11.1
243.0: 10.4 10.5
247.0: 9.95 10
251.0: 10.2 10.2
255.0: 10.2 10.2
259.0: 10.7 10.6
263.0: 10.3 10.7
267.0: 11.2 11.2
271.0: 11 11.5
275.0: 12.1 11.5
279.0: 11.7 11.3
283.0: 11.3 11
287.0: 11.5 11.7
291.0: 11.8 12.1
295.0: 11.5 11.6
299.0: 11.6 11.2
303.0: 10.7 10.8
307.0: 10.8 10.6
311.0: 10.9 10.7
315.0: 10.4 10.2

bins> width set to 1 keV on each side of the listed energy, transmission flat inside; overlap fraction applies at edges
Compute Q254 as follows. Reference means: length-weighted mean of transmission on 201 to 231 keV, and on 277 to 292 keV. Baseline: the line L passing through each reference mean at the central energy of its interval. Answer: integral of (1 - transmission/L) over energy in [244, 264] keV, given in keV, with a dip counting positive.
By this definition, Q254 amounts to 3.9 keV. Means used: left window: 14.4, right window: 11.5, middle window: 10.3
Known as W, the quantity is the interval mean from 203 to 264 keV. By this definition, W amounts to 12.4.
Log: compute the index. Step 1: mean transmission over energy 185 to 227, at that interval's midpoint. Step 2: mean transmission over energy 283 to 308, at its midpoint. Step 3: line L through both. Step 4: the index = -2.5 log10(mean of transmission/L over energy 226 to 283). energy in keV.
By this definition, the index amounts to 0.20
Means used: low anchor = 15.8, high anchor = 11.4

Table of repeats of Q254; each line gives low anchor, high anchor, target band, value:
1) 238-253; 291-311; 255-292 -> -1.1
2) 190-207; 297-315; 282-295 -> 0.3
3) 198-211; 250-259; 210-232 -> -1.0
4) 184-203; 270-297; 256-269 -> 2.3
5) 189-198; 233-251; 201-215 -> 0.8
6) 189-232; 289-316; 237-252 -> 3.4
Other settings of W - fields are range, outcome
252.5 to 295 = 11.2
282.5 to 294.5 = 11.6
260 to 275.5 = 11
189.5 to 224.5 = 15.5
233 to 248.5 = 11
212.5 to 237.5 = 13.6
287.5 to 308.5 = 11.4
